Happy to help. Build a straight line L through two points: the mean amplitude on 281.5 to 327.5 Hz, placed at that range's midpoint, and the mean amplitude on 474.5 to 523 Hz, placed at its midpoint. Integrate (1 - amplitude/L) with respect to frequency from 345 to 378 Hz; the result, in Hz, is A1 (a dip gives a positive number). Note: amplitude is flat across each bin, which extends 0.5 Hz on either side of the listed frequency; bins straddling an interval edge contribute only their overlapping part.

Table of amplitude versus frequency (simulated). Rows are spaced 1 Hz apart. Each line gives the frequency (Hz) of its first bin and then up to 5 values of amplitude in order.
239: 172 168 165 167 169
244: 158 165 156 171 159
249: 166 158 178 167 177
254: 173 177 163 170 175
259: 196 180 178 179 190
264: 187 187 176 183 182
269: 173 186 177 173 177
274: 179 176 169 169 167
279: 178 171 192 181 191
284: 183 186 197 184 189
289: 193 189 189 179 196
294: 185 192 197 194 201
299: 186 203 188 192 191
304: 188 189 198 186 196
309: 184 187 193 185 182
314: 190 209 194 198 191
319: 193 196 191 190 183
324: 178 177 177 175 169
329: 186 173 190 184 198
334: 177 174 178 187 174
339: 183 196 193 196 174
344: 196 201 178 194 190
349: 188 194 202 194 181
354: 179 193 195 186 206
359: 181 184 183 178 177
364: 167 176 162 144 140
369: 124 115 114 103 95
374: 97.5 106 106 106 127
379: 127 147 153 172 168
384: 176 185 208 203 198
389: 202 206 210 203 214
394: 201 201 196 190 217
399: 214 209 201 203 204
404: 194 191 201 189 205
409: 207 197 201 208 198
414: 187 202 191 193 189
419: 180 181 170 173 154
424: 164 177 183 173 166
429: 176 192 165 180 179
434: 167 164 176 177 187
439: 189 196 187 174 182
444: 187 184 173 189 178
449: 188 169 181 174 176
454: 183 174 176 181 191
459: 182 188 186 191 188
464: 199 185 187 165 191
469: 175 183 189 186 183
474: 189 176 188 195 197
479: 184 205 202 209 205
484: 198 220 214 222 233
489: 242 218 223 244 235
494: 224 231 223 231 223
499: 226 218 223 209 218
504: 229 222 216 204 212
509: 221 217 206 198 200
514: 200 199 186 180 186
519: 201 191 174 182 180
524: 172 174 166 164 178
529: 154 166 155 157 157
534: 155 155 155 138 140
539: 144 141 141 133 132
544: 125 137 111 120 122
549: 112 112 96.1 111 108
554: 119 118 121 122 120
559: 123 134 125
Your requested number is 5.8 Hz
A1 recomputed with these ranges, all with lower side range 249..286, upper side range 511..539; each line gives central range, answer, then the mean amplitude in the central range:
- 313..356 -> -2.6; 187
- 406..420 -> -1.6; 196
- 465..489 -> -3.1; 196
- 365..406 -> 1.6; 169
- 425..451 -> -0.7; 179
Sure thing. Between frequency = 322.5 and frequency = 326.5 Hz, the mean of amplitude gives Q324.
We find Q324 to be 179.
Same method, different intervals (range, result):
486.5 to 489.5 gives 232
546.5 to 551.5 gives 112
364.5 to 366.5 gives 169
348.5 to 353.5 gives 192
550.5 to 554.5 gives 109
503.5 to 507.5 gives 218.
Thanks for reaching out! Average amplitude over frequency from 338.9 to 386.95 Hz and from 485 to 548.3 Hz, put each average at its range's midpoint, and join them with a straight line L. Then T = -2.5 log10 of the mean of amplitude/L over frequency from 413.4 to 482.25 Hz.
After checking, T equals -0.03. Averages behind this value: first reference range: 166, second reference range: 187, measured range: 183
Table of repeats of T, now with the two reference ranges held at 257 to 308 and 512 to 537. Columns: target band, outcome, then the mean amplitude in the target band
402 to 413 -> -0.12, 200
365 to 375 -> 0.41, 124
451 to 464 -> -0.04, 183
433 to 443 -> -0.01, 180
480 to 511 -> -0.25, 220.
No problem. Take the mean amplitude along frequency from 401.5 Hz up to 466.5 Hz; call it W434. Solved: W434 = 184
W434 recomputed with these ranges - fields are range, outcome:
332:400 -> 175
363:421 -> 175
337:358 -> 190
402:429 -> 188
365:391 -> 149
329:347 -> 186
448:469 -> 182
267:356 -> 186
